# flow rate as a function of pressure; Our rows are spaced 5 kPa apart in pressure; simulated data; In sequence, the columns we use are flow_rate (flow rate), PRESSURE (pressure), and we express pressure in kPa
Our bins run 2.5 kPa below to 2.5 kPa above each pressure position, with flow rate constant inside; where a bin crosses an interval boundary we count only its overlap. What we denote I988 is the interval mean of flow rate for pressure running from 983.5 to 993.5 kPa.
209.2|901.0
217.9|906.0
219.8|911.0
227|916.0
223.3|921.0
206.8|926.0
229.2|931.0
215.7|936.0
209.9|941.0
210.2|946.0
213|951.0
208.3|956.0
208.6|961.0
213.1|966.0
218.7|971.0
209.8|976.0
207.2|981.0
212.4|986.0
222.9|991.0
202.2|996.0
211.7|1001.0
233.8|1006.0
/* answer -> 218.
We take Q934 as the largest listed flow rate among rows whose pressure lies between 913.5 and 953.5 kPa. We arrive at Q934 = 229.2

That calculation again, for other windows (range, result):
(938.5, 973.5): 218.7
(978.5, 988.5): 212.4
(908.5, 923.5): 227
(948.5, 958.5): 213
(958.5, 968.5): 213.1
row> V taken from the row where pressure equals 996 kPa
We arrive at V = 202.2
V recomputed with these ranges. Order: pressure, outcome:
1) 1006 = 233.8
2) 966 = 213.1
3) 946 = 210.2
